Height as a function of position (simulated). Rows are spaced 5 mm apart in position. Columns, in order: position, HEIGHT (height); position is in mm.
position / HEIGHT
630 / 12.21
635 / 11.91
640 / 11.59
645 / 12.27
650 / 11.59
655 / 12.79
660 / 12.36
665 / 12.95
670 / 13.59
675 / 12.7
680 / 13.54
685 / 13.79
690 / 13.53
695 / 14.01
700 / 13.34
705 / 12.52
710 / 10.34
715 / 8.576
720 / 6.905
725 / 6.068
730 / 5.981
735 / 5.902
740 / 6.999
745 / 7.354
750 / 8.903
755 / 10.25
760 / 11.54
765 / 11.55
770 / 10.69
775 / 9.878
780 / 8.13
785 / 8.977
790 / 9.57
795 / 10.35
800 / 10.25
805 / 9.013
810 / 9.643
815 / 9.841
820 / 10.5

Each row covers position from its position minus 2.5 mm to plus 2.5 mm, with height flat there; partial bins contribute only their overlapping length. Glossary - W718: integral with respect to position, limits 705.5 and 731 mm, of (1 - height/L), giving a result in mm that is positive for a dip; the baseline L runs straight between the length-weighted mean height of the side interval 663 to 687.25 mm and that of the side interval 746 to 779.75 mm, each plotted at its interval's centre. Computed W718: 8.1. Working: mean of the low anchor 13.3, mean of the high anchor 10.2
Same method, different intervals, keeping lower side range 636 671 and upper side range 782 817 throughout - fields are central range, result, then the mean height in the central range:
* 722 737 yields 6.8 mm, 6.02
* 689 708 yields -2.8 mm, 13.3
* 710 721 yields 2.7 mm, 8.45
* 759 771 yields -1.2 mm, 11.3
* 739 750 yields 3.2 mm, 7.59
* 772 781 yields 0.7 mm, 9.24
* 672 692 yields -2.6 mm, 13.4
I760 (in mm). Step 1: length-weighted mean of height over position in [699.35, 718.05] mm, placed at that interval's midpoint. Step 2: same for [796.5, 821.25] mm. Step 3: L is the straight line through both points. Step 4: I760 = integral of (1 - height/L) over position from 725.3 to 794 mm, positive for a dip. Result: 9.8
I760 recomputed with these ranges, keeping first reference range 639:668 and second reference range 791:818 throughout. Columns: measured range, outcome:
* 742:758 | 2.8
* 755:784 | 0.4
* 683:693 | -1.6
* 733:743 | 4.0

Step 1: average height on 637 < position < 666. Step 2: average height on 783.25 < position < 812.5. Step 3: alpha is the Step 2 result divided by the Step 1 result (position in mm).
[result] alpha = 0.79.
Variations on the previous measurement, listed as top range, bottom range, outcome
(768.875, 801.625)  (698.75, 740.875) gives 1.14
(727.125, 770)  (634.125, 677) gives 0.70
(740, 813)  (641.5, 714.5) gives 0.76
